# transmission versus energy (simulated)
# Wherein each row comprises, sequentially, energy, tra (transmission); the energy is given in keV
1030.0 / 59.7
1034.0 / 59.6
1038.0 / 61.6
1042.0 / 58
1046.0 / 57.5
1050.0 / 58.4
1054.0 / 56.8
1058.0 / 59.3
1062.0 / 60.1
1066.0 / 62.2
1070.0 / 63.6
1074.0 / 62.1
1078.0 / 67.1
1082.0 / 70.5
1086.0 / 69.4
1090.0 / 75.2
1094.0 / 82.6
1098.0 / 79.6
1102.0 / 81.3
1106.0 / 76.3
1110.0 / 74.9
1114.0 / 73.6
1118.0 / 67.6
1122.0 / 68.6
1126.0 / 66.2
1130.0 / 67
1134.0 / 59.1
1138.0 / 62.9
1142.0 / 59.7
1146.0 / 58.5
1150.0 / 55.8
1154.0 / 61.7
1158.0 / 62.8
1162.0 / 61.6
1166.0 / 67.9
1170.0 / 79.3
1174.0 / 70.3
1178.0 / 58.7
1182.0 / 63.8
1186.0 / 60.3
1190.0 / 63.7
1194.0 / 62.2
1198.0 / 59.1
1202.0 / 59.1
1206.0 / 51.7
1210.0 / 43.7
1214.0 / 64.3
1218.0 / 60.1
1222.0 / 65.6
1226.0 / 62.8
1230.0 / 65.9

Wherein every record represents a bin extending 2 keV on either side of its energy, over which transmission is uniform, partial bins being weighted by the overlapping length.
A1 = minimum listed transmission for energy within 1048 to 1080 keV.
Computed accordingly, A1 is 56.8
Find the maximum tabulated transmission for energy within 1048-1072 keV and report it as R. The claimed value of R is 63.6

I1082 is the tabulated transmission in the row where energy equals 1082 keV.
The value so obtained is 70.5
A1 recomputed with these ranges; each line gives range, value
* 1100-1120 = 67.6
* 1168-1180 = 58.7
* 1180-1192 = 60.3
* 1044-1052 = 57.5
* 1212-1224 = 60.1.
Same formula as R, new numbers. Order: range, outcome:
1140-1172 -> 79.3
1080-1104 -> 82.6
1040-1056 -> 58.4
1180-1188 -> 63.8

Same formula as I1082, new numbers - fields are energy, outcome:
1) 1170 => 79.3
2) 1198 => 59.1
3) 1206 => 51.7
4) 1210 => 43.7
